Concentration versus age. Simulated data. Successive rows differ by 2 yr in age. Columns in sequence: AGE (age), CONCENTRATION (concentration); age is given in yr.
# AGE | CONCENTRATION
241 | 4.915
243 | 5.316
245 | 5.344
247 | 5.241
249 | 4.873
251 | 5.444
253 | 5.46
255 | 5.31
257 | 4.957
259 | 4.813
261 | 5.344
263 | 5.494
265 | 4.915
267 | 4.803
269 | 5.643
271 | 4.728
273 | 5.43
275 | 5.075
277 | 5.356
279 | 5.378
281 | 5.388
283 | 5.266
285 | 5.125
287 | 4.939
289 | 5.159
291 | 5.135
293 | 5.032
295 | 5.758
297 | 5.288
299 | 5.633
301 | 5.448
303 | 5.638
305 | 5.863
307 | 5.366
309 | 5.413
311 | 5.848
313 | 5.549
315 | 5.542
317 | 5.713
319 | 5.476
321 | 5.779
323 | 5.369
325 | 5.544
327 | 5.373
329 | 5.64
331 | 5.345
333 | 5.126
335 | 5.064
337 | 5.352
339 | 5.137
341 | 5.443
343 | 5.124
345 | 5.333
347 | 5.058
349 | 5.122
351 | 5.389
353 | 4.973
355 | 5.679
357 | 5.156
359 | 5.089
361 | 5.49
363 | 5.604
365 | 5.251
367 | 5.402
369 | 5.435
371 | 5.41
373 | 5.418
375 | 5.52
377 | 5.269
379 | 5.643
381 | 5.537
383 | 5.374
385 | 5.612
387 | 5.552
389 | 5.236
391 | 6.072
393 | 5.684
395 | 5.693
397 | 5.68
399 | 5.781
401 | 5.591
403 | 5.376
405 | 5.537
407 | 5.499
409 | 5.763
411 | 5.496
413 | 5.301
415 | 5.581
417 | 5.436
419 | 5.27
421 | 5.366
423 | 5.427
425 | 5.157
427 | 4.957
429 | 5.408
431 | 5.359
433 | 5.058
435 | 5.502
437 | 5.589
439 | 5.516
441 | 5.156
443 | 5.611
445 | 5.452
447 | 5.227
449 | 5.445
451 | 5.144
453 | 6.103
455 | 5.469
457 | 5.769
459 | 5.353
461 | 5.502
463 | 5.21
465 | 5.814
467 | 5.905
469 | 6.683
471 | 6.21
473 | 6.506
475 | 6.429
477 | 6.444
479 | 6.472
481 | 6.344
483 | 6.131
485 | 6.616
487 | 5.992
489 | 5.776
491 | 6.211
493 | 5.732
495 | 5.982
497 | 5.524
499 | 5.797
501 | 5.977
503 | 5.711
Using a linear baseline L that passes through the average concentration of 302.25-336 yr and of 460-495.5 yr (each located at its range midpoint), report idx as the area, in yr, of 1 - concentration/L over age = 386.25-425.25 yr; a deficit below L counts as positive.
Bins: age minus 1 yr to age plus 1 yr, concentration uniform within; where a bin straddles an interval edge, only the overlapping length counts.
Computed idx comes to 2.0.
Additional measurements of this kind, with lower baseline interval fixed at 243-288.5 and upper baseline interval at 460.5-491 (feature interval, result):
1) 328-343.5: 0.6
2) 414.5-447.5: 3.3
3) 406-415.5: 0.5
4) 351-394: 1.8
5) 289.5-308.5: -0.4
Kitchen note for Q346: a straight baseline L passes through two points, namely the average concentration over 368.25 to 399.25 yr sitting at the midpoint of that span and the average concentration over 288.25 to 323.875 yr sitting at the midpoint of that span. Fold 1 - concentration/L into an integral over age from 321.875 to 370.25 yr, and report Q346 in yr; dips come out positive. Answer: 1.88 yr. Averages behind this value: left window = 5.5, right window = 5.55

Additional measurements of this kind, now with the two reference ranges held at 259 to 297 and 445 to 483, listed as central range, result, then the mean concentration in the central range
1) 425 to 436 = 1.0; 5.25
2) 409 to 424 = 0.7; 5.43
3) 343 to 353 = 0.5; 5.19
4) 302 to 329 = -1.2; 5.58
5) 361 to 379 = 0.4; 5.43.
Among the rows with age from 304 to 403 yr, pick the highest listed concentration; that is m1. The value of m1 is 6.072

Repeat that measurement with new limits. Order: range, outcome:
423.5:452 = 5.611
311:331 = 5.848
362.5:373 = 5.604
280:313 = 5.863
